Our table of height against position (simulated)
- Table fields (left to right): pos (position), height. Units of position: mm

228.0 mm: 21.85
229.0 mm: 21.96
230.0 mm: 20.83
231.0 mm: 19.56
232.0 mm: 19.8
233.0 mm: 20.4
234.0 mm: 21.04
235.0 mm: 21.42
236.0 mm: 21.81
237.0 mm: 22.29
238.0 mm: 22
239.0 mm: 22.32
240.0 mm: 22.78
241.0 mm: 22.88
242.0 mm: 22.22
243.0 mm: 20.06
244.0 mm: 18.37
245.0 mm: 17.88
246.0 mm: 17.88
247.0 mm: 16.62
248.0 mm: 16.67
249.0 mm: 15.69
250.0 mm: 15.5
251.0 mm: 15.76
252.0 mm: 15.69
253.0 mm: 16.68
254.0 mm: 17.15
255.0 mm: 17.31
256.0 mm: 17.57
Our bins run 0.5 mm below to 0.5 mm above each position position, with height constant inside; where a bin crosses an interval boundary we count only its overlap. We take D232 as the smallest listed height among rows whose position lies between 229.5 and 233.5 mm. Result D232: 19.56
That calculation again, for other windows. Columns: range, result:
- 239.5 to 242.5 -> 22.22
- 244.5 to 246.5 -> 17.88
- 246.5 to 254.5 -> 15.5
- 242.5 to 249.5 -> 15.69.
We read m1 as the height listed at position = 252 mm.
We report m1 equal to 15.69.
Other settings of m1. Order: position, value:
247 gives 16.62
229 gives 21.96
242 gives 22.22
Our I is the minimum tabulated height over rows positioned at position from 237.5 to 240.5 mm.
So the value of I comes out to 22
